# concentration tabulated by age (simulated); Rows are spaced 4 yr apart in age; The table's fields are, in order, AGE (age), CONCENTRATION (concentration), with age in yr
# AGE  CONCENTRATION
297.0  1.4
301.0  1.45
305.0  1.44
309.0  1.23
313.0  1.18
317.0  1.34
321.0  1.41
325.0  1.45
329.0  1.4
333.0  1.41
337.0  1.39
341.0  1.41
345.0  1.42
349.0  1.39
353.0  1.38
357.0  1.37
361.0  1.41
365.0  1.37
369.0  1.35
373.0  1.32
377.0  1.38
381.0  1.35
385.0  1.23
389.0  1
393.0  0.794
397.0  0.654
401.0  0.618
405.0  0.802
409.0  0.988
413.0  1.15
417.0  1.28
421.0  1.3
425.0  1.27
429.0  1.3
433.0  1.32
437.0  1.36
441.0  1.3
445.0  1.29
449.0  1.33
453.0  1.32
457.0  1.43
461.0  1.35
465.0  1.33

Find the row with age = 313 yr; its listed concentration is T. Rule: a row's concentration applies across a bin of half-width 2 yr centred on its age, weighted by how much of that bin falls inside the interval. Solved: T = 1.18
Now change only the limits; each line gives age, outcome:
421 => 1.3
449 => 1.33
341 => 1.41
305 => 1.44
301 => 1.45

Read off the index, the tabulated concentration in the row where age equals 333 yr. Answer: 1.41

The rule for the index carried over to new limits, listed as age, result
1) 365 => 1.37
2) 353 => 1.38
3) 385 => 1.23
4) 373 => 1.32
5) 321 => 1.41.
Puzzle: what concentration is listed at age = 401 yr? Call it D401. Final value 0.618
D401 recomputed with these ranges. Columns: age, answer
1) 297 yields 1.4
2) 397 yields 0.654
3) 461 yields 1.35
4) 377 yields 1.38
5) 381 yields 1.35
